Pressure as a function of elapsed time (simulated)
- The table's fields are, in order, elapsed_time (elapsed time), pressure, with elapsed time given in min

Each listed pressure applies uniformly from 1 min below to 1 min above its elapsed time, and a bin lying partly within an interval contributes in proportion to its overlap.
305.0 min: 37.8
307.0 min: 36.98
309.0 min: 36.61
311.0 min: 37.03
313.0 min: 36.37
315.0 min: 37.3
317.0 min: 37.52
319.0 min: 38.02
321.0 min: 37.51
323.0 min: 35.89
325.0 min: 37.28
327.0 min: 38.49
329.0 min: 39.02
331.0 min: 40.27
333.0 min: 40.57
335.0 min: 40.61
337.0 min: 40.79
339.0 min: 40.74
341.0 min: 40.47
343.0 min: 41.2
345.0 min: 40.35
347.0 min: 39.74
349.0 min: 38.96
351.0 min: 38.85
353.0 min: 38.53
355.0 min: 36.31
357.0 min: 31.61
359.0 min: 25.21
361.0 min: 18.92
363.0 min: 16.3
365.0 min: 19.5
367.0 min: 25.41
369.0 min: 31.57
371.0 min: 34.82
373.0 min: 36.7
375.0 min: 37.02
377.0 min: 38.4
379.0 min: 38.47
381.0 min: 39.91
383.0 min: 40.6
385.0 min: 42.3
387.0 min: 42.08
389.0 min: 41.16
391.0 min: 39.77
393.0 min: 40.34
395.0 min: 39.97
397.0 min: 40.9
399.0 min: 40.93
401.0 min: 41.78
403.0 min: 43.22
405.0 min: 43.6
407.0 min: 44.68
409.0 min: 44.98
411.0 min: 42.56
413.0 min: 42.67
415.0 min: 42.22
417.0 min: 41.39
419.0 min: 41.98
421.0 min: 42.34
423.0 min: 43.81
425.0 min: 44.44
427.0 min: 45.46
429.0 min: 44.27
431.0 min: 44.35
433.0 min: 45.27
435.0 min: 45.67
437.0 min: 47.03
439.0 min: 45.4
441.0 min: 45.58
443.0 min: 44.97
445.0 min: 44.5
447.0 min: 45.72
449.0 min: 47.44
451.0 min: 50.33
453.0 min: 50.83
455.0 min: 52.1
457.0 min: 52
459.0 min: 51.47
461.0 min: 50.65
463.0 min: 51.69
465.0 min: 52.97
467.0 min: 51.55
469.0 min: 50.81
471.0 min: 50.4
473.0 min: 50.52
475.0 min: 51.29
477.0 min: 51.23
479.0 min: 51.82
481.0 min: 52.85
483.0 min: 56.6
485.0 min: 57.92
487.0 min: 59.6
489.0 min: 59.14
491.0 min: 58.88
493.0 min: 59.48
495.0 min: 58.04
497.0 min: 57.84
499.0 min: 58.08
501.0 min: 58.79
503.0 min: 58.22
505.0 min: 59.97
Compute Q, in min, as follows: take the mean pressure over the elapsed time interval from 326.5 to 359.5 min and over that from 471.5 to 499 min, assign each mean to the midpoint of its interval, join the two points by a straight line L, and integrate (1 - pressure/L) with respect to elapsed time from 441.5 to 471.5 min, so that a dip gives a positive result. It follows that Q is 1.5 min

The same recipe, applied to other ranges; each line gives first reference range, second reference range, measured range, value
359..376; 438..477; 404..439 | -2.93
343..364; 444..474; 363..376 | 2.16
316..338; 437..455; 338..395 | 8.09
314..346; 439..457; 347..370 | 6.41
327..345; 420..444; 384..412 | 0.82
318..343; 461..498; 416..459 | 3.55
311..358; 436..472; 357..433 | 9.74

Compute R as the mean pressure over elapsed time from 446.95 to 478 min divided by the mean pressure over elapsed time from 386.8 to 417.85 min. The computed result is 1.2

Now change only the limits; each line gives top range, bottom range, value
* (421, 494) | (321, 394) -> 1.38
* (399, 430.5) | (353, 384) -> 1.37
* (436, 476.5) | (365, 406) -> 1.28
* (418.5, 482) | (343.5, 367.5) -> 1.55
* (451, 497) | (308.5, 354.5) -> 1.39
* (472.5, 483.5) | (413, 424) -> 1.23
